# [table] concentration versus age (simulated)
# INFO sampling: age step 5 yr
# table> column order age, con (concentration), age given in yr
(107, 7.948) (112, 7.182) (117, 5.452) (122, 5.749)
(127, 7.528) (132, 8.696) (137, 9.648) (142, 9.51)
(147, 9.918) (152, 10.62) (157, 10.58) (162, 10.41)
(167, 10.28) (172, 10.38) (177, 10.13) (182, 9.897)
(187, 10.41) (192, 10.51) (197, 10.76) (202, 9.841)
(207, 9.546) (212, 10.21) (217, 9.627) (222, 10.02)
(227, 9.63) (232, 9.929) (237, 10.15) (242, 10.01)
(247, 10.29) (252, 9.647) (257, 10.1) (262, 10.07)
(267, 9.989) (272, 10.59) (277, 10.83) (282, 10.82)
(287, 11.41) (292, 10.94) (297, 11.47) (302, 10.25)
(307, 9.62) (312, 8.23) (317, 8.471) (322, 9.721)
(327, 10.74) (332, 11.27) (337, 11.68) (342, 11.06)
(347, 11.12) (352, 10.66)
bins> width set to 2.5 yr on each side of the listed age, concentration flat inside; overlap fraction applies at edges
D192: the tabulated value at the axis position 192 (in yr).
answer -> 10.51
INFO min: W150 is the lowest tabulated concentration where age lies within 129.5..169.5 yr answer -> 8.696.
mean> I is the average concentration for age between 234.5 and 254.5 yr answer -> 10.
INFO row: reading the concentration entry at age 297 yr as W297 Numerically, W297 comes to 11.47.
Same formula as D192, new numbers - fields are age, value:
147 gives 9.918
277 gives 10.83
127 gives 7.528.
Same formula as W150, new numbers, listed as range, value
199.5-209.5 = 9.546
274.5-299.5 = 10.82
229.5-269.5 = 9.647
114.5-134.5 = 5.452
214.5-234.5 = 9.627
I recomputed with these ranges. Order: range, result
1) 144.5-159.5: 10.4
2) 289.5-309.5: 10.6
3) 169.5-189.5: 10.2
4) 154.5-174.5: 10.4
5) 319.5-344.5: 10.9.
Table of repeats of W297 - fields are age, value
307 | 9.62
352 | 10.66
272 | 10.59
